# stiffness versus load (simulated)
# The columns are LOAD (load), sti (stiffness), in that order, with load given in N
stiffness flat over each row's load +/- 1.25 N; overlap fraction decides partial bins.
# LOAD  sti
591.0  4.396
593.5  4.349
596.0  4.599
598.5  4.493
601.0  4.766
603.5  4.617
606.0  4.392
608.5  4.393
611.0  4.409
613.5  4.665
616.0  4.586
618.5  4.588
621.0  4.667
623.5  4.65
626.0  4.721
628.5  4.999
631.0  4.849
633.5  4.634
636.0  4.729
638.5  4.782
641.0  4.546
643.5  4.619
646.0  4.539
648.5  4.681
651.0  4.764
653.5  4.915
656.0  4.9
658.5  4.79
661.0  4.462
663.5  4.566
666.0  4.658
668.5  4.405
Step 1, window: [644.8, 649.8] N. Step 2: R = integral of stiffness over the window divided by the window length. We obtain 4.61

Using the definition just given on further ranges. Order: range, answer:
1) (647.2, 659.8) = 4.81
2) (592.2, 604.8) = 4.56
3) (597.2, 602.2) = 4.63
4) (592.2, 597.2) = 4.47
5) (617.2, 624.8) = 4.64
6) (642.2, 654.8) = 4.7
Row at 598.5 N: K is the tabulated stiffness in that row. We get 4.493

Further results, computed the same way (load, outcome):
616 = 4.586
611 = 4.409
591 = 4.396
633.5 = 4.634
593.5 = 4.349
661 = 4.462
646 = 4.539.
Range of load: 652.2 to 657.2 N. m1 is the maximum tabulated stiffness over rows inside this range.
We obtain 4.915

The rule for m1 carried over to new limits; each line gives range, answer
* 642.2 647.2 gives 4.619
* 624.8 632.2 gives 4.999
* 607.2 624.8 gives 4.667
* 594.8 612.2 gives 4.766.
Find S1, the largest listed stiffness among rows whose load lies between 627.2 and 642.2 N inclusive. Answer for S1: 4.999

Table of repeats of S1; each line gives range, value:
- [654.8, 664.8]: 4.9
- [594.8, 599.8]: 4.599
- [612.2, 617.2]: 4.665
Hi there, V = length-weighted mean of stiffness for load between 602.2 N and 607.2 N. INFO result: 4.51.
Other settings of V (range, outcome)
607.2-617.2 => 4.51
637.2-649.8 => 4.63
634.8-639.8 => 4.75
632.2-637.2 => 4.68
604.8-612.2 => 4.4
